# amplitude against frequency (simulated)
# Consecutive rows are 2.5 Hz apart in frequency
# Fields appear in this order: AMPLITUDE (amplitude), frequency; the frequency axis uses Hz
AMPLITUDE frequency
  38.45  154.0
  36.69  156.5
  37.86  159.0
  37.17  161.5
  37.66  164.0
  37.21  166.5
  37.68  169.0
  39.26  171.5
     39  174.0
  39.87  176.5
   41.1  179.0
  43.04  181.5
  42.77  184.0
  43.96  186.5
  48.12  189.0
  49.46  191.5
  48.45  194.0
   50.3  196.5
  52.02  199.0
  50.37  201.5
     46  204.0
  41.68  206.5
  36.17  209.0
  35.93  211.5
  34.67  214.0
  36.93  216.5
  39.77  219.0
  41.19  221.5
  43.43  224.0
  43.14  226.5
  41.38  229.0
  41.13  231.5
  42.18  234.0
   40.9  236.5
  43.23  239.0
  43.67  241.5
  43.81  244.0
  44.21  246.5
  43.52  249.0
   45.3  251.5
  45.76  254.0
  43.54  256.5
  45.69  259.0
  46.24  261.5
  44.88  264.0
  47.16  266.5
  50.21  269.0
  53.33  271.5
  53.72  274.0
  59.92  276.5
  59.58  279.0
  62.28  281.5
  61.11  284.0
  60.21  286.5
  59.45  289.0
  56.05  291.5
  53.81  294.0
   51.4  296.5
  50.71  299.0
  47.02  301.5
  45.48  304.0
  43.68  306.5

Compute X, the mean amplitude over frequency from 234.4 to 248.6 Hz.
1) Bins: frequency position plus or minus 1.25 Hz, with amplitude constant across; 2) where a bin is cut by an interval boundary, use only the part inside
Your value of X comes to 43.1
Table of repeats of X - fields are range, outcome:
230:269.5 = 44.3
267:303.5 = 55.2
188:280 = 45.3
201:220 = 39.8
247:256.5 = 44.6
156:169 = 37.4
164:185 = 39.8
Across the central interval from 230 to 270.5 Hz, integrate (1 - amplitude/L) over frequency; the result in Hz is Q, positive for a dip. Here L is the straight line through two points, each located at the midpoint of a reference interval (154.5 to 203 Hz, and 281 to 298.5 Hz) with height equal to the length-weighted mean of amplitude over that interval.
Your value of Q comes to 5.9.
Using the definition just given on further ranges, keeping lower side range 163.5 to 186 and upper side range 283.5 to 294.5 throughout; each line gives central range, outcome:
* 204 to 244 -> 6.00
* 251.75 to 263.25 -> 1.71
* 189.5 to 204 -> -2.07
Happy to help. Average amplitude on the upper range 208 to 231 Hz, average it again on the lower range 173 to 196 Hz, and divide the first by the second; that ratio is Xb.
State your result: 0.89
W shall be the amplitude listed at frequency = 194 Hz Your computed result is 48.45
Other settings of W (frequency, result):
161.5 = 37.17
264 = 44.88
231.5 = 41.13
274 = 53.72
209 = 36.17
